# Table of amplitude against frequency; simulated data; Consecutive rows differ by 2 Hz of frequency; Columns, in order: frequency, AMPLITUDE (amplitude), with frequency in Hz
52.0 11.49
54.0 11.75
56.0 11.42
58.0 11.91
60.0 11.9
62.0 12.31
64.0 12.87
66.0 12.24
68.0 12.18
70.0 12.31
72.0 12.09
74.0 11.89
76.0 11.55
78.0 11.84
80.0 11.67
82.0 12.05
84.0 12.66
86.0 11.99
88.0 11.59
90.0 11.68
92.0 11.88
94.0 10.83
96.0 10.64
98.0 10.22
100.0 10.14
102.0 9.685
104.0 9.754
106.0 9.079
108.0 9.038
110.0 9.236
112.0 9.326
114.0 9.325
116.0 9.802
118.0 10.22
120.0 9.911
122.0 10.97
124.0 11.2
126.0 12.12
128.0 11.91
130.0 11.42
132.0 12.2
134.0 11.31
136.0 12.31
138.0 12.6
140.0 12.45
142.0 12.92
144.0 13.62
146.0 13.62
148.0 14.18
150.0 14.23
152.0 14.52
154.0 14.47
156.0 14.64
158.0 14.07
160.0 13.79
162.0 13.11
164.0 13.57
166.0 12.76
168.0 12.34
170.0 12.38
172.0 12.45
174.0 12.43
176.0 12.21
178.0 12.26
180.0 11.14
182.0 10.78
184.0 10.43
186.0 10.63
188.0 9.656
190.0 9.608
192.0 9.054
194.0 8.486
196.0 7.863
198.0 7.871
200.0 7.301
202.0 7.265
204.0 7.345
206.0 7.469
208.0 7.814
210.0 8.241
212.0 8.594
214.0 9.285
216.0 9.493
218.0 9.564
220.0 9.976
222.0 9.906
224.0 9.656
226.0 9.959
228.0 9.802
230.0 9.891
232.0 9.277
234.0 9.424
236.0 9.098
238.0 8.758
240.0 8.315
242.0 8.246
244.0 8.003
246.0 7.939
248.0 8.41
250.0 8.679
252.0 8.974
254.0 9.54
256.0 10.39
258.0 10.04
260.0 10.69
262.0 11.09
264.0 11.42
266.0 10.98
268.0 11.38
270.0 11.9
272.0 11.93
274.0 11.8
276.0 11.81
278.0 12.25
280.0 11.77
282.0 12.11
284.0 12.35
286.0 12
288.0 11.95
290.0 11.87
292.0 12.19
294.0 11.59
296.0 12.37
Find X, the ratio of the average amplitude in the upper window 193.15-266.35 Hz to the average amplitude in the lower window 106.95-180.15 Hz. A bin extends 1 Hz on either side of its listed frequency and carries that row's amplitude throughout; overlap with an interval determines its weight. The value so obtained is 0.74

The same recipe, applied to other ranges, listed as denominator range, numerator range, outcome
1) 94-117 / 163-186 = 1.24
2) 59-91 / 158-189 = 1.00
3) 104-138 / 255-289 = 1.08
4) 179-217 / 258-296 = 1.32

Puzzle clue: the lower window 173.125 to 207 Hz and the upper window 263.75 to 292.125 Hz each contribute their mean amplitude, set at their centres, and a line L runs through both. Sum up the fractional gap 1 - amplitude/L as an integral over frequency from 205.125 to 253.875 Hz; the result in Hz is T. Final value 7.3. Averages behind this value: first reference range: 9.51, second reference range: 11.8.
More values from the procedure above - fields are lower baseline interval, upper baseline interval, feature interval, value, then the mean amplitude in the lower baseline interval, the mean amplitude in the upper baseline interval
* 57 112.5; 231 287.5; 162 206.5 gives 1.6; 11.3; 10.3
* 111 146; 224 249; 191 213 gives 4.1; 11.5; 8.96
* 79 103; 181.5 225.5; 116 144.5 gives -3.5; 11.3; 8.91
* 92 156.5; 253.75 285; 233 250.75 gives 4.5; 11.5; 11.4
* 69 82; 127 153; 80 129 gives 6.6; 11.9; 12.9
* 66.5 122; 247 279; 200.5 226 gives 4.8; 10.9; 10.7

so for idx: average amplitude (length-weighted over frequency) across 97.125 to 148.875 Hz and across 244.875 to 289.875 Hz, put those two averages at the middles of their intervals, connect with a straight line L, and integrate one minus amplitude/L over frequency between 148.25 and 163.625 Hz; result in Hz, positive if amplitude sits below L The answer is -4.2 Hz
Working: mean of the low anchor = 11.1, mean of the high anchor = 10.9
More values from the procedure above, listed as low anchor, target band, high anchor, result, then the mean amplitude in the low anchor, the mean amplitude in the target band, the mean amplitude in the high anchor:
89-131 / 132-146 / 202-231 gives -3.59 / 10.4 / 12.6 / 9.01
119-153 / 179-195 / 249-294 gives 2.69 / 12.4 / 9.97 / 11.2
